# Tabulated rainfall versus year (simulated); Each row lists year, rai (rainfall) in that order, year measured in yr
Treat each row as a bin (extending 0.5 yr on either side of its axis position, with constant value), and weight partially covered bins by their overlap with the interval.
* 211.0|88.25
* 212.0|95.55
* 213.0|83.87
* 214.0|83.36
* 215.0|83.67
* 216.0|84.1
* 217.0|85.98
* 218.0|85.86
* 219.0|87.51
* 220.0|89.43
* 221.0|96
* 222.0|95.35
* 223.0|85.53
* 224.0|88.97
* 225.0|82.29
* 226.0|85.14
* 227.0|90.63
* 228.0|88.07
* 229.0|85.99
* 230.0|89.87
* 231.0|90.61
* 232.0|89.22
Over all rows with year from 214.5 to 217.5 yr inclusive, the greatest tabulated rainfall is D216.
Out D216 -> 85.98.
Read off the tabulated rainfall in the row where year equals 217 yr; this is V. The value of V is 85.98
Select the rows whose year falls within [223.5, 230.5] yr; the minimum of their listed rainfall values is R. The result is 82.29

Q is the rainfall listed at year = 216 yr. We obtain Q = 84.1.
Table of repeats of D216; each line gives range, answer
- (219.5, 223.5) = 96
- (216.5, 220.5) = 89.43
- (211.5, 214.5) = 95.55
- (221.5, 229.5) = 95.35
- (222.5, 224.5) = 88.97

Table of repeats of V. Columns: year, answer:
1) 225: 82.29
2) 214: 83.36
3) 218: 85.86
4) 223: 85.53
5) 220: 89.43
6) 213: 83.87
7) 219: 87.51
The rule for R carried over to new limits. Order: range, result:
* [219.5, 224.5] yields 85.53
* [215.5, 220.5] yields 84.1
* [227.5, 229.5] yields 85.99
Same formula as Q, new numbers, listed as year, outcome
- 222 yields 95.35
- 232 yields 89.22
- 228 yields 88.07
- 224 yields 88.97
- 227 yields 90.63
